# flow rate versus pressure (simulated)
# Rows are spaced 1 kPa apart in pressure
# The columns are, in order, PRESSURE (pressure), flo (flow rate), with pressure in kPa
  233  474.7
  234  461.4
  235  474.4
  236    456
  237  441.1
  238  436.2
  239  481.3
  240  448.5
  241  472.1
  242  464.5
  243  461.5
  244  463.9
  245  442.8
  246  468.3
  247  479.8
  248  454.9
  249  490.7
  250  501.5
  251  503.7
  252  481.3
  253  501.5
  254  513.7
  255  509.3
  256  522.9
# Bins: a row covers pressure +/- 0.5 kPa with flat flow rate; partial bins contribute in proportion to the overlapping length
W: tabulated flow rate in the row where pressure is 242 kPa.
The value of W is 464.5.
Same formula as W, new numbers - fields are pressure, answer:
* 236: 456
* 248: 454.9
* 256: 522.9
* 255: 509.3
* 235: 474.4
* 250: 501.5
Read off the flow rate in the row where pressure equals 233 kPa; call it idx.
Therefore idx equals 474.7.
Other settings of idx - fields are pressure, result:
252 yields 481.3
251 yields 503.7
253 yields 501.5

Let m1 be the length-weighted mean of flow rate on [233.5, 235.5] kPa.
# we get 468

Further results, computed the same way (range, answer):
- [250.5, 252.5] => 492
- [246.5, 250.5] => 482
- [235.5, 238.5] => 444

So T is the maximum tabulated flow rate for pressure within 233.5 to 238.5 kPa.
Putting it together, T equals 474.4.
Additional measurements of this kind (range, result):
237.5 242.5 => 481.3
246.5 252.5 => 503.7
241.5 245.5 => 464.5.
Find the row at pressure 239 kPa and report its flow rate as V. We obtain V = 481.3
